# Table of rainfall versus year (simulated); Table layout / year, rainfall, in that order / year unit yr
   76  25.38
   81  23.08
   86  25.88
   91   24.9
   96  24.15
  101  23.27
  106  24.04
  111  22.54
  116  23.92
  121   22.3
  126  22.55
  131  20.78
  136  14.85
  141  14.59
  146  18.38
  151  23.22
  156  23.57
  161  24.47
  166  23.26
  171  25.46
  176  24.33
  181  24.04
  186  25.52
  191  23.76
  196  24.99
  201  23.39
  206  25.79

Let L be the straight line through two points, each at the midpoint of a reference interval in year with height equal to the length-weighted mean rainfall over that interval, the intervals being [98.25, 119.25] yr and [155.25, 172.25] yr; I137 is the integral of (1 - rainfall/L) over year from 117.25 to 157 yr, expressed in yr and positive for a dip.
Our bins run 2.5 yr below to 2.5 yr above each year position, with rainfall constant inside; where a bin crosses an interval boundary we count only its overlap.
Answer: 6.31 yr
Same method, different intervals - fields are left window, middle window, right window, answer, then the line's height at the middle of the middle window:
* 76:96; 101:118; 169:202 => 0.8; 24.6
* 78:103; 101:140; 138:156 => 0.6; 21.6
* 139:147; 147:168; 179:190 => -4.5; 19.2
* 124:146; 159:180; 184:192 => -1.8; 22.4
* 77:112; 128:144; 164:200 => 4.8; 24.3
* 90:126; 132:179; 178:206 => 5.3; 24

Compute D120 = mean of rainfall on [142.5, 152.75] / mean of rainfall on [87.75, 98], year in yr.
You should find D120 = 0.8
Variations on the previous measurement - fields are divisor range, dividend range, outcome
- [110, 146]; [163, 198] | 1.22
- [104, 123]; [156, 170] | 1.03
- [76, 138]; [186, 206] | 1.07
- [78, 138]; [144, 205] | 1.04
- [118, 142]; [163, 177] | 1.26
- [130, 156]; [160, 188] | 1.31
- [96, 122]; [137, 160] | 0.85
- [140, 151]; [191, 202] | 1.32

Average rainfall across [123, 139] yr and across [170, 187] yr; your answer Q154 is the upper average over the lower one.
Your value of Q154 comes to 1.3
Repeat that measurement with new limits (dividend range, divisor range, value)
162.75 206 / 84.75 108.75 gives 1.00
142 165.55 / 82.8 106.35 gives 0.90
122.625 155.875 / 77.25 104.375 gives 0.80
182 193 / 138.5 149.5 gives 1.44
